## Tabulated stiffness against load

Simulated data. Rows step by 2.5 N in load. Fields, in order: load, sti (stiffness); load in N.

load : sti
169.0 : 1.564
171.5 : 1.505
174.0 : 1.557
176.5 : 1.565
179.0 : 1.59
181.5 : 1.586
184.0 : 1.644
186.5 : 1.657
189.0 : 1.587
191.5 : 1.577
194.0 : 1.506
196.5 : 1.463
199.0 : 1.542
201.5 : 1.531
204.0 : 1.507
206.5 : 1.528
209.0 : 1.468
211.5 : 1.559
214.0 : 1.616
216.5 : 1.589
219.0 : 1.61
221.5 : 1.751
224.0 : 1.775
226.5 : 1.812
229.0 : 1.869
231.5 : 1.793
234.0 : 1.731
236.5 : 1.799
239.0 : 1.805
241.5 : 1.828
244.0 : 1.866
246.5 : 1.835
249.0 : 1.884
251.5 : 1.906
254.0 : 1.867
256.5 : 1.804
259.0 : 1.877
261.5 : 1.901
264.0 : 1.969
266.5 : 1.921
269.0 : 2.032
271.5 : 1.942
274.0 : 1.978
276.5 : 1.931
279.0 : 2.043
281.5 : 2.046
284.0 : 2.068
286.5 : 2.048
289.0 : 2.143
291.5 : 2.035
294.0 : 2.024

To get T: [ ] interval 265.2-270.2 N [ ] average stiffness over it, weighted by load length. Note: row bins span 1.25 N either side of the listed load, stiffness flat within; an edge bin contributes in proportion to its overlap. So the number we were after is 1.98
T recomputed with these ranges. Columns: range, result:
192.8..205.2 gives 1.51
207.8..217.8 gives 1.56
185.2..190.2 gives 1.62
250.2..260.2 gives 1.86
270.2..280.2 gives 1.97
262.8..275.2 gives 1.97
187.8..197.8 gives 1.53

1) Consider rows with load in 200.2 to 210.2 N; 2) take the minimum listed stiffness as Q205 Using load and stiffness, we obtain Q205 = 1.468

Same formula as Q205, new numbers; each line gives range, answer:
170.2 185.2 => 1.505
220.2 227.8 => 1.751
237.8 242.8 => 1.805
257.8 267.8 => 1.877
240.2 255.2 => 1.828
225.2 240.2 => 1.731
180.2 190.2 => 1.586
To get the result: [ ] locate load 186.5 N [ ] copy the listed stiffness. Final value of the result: 1.657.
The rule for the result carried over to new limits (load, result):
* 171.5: 1.505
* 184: 1.644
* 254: 1.867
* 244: 1.866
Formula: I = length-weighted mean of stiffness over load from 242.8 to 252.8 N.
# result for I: 1.87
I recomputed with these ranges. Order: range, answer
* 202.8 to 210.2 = 1.5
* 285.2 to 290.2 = 2.09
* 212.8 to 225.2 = 1.67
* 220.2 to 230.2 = 1.8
